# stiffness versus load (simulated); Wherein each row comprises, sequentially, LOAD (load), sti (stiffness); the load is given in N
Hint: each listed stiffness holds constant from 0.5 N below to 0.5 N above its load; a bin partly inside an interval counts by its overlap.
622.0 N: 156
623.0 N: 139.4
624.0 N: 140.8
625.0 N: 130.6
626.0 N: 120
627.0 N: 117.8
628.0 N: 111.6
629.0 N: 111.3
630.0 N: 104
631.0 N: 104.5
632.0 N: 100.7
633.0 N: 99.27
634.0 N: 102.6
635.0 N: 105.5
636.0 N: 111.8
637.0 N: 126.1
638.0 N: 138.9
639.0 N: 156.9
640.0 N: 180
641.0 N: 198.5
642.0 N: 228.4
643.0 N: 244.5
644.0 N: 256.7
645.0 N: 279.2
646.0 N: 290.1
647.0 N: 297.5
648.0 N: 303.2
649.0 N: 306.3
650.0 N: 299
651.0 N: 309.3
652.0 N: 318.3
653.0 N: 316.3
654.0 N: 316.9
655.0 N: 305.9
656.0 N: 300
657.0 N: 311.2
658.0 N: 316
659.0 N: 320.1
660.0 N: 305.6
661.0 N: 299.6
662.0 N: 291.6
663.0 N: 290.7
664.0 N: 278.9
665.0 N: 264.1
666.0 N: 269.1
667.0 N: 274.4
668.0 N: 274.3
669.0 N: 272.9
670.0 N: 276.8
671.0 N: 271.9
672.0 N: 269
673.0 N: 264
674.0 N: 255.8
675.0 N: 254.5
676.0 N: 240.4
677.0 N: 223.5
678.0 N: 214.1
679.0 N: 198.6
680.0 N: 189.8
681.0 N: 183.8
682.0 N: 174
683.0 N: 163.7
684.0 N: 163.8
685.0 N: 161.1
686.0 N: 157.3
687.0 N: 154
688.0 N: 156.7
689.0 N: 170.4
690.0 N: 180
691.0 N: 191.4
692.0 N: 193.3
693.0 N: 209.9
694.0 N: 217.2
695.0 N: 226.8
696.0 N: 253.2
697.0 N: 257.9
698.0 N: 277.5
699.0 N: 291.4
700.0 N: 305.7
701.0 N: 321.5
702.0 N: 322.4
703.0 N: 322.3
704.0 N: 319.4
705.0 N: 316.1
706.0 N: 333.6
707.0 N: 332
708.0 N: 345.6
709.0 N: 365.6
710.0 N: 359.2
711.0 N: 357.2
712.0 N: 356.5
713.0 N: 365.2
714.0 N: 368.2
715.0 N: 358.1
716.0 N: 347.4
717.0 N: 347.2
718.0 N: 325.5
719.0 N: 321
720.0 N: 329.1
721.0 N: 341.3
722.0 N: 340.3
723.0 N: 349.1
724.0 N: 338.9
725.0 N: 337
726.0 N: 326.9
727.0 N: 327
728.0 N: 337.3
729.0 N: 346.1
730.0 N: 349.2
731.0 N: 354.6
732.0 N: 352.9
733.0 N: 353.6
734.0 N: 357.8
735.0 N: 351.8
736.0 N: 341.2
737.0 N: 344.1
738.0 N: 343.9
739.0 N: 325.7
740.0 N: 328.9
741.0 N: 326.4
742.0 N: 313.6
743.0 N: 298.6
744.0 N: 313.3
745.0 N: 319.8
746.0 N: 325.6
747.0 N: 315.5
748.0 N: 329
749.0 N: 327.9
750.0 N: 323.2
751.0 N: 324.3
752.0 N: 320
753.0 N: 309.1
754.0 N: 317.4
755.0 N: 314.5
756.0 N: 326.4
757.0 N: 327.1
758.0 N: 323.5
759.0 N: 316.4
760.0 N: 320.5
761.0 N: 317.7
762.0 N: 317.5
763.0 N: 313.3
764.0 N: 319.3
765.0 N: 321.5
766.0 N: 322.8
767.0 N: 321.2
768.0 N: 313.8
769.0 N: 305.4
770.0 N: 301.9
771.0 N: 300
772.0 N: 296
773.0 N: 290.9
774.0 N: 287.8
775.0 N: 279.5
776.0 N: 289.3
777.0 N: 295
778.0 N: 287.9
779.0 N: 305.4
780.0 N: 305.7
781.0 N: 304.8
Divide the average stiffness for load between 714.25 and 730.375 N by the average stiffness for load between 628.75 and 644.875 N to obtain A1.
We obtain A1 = 2.24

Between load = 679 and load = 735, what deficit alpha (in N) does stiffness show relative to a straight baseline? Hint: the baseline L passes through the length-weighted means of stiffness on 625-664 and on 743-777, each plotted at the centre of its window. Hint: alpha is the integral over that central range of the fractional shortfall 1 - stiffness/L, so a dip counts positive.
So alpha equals -3.02 N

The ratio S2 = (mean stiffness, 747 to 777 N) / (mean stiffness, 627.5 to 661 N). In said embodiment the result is 1.39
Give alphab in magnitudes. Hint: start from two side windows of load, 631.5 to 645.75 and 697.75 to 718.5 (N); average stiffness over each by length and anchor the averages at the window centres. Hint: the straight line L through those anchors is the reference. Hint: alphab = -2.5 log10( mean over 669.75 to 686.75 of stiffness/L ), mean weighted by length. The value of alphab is 0.22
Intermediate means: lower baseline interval 169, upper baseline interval 336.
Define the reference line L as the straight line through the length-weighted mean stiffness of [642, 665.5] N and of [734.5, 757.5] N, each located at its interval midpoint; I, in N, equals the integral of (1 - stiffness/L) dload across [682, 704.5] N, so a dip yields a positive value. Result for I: 5.9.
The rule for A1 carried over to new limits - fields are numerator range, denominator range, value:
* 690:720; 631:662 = 1.27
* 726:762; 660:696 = 1.45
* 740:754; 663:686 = 1.37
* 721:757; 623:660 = 1.57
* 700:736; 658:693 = 1.47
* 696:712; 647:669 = 1.08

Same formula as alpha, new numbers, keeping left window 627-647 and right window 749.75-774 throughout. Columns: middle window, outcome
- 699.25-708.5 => -3.0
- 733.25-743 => -1.7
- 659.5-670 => -4.6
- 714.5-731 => -4.5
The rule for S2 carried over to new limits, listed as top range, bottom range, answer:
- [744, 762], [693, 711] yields 1.06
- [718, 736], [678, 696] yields 1.85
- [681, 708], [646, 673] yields 0.81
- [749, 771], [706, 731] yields 0.92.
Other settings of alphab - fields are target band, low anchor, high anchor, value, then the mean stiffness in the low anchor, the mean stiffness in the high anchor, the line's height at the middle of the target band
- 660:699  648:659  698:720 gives 0.364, 310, 336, 322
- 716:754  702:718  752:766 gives -0.004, 345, 319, 332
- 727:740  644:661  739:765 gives -0.093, 304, 320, 317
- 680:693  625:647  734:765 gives 0.320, 159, 324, 232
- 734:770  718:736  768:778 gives -0.022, 342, 295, 316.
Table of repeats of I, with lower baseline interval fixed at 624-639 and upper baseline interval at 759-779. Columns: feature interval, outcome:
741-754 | -2.02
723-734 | -4.13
